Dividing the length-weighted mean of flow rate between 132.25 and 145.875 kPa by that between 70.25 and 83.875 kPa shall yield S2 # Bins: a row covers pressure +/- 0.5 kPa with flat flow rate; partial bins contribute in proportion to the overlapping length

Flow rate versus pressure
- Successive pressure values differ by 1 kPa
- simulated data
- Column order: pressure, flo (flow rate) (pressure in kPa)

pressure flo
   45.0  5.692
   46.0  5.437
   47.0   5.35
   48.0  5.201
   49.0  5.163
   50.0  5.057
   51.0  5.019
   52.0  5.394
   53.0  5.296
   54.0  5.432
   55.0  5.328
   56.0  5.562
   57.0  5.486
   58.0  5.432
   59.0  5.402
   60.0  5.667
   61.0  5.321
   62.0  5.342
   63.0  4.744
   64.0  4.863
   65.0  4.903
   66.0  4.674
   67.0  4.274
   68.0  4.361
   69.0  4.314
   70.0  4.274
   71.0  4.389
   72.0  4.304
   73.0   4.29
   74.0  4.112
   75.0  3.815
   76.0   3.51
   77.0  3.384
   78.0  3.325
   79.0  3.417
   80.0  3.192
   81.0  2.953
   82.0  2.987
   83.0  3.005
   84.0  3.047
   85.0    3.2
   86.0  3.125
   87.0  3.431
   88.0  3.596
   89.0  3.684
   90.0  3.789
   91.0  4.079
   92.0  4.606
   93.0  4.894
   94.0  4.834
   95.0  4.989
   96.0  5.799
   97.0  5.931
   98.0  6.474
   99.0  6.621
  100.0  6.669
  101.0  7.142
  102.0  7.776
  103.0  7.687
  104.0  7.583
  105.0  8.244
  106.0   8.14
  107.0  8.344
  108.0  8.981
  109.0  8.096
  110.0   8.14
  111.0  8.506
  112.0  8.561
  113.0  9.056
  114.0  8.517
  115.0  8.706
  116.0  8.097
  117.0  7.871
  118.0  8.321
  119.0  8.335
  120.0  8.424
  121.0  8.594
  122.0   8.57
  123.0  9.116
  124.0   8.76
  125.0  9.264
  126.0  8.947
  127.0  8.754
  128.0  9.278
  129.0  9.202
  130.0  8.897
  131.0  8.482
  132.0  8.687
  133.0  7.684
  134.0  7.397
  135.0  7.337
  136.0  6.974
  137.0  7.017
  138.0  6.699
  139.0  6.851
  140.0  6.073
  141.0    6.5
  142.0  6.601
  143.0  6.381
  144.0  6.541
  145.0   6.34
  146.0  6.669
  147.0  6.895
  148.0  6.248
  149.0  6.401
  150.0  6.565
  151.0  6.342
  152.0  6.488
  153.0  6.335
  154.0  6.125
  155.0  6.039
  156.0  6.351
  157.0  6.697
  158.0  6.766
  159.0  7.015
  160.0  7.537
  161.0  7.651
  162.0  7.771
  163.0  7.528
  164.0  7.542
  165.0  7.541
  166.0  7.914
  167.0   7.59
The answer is 1.90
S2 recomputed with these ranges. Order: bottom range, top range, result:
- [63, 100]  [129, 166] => 1.66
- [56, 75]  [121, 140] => 1.71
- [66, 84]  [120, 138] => 2.22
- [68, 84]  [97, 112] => 2.09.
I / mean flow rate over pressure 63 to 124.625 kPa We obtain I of 5.85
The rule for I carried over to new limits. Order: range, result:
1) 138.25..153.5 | 6.49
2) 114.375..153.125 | 7.62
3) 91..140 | 7.69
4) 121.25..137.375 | 8.41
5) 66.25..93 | 3.74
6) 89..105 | 5.93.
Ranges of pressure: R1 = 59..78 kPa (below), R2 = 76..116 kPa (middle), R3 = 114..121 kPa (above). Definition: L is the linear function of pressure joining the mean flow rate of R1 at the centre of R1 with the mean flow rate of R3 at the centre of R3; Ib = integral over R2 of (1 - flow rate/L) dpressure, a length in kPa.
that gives 6.42 kPa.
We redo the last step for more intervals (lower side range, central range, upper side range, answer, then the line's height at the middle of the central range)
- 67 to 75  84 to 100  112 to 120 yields 4.2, 6.2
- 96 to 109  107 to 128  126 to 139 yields -2.4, 7.72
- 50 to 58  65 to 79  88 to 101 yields 3.2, 5.29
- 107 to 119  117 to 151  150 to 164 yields 0.2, 7.67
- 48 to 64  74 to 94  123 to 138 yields 8.9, 6.42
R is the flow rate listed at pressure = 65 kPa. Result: 4.903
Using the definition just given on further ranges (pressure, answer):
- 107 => 8.344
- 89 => 3.684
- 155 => 6.039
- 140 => 6.073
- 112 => 8.561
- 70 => 4.274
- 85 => 3.2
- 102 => 7.776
